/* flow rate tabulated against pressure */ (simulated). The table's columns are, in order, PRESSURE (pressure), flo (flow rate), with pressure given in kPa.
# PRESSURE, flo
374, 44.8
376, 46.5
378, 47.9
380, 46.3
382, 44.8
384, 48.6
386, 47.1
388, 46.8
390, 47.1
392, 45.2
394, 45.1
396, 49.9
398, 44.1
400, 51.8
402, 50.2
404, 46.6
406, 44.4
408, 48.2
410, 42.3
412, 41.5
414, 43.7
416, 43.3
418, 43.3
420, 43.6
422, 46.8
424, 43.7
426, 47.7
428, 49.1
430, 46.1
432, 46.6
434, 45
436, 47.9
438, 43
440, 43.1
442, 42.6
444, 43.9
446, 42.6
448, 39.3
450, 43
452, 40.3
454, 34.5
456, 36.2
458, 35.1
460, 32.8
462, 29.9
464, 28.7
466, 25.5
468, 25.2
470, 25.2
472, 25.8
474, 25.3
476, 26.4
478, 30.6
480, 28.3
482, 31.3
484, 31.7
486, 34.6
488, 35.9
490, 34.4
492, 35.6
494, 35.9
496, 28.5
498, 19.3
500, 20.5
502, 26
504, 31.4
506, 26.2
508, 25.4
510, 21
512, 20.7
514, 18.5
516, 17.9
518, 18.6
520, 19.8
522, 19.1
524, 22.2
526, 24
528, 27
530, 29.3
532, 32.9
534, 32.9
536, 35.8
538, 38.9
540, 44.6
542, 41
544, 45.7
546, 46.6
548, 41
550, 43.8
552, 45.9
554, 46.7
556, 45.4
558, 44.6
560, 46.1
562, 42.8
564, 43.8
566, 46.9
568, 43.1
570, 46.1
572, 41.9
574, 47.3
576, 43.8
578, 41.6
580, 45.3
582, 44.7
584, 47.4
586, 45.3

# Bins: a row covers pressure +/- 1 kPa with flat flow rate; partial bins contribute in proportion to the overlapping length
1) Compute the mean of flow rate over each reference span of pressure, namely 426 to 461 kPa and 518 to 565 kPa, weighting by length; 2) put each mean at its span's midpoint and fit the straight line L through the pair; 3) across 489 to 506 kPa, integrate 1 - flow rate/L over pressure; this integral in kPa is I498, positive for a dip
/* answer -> 4.5 kPa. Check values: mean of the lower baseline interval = 42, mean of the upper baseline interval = 37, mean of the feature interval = 28.8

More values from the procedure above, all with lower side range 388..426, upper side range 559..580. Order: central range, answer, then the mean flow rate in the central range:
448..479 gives 9.6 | 31.2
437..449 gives 0.8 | 42.4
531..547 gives 1.7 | 39.8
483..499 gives 4.6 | 32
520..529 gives 4.4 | 22.7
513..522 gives 5.2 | 18.7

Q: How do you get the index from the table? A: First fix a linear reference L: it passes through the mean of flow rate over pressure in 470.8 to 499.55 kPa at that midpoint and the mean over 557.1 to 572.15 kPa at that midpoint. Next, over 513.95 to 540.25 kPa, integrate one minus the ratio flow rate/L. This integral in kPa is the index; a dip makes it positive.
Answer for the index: 7.6 kPa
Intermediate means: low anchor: 30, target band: 27.1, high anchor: 44.6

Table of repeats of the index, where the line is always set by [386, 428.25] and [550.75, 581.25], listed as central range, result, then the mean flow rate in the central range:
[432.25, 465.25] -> 4.6 kPa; 39.3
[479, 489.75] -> 3.0 kPa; 32.5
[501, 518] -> 8.3 kPa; 23.1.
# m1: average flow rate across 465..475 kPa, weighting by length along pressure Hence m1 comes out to 25.4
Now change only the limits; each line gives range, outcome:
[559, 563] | 44.5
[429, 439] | 45.7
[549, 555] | 45.5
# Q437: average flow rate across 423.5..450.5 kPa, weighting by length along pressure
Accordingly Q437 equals 44.6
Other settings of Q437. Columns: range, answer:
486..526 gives 25.3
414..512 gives 35.1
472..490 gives 30.5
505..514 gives 22.8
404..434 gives 45.1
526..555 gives 38.9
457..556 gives 30.5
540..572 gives 44.5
